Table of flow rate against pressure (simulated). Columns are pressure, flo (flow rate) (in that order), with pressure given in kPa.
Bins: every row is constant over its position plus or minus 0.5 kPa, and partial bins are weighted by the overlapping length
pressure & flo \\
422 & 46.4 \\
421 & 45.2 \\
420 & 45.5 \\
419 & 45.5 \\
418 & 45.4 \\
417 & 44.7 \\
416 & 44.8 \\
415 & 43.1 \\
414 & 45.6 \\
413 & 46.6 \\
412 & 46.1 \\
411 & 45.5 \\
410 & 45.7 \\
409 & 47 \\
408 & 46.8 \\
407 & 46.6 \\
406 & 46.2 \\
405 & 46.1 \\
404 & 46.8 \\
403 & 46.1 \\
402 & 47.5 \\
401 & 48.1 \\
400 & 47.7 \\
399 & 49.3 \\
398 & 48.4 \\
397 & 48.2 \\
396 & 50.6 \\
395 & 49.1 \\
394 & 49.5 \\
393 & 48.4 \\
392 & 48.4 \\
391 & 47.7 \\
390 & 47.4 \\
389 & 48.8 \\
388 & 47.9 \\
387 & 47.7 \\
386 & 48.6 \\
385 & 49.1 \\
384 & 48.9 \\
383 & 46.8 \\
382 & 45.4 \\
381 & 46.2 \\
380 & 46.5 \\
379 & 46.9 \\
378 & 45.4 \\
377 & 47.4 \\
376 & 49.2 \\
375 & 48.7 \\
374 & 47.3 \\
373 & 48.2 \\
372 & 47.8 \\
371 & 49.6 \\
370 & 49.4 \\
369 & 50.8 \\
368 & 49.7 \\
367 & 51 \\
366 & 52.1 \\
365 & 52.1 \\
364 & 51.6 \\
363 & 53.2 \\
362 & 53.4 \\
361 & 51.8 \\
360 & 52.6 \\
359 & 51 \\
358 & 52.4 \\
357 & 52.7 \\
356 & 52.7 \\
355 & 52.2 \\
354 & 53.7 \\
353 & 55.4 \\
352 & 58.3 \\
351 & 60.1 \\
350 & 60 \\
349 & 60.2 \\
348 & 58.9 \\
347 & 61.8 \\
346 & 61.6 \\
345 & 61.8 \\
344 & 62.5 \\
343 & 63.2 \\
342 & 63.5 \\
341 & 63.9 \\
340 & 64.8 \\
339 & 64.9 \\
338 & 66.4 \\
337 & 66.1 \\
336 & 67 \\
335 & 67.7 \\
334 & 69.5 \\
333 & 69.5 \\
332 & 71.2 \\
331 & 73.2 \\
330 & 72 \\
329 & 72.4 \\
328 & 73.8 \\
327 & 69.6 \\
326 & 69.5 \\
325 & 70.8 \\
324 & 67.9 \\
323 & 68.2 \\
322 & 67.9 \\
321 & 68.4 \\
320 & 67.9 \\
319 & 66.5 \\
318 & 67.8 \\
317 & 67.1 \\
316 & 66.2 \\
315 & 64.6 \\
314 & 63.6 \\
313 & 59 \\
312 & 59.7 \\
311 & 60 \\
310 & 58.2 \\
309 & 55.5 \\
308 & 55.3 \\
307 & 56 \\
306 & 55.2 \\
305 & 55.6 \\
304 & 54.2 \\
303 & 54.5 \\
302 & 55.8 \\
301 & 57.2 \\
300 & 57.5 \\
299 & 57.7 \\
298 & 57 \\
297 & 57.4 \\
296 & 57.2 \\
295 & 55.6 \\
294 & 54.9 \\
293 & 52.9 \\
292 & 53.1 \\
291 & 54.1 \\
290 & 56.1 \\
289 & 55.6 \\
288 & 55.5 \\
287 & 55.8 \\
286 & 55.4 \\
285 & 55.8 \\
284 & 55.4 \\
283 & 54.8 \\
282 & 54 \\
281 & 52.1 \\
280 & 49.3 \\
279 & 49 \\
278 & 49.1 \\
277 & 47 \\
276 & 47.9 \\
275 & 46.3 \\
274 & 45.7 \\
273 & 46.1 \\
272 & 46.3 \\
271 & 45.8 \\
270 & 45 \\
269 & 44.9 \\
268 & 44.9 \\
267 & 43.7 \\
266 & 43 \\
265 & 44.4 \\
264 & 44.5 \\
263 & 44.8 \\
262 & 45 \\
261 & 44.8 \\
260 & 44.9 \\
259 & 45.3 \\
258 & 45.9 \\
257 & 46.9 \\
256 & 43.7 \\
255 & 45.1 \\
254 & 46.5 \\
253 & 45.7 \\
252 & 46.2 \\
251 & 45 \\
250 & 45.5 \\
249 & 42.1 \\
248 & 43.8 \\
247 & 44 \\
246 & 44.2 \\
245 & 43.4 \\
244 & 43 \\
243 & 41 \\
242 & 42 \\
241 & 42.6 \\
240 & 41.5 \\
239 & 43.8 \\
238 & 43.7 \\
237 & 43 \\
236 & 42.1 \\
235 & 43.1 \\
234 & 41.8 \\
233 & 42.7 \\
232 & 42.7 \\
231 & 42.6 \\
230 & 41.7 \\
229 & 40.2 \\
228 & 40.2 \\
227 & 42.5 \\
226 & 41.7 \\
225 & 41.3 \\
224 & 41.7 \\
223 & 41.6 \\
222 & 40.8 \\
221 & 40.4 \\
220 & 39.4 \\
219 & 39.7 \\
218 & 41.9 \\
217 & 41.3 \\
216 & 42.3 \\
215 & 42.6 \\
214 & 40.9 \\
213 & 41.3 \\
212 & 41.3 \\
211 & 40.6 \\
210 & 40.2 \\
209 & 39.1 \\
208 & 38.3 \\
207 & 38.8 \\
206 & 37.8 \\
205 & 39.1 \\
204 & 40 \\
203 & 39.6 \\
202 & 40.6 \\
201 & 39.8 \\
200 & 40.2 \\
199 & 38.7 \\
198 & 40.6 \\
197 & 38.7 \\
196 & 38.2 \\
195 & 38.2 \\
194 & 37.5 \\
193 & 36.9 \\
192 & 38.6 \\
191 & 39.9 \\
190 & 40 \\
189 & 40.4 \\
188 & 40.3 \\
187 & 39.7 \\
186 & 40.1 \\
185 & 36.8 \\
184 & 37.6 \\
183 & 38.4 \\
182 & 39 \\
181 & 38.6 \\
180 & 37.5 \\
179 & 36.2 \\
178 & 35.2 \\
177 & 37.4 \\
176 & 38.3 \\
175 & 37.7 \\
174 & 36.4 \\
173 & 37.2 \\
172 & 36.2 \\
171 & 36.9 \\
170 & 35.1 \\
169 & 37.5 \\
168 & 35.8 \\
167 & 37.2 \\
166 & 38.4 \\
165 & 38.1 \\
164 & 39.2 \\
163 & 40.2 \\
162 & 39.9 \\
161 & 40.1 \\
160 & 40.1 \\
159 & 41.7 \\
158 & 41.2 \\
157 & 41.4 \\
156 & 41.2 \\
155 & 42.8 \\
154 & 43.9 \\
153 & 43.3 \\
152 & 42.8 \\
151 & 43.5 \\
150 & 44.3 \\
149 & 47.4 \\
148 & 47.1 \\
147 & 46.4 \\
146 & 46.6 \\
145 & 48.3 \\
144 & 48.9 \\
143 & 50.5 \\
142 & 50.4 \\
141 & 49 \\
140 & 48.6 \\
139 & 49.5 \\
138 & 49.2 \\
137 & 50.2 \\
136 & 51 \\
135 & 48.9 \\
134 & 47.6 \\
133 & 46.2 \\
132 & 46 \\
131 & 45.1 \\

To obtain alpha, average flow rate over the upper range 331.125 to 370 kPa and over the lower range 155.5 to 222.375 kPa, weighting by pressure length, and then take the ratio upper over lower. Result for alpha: 1.5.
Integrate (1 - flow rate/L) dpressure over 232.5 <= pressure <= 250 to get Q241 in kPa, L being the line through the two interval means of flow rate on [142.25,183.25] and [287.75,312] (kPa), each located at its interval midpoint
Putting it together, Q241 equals 2.33 kPa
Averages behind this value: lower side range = 40.8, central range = 42.9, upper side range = 56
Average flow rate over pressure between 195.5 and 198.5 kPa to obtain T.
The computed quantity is 39.2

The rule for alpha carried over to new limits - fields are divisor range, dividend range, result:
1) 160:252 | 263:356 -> 1.45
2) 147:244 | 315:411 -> 1.39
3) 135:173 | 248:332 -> 1.26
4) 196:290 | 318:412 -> 1.25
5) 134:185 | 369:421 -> 1.12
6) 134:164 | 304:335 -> 1.44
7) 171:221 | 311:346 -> 1.71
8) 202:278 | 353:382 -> 1.17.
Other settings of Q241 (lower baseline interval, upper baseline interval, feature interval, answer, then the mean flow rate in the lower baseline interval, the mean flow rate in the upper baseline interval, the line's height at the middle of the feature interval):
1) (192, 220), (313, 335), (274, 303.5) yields 3.1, 39.8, 68.7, 60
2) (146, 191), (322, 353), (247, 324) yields 6.9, 39.8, 65.9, 57.9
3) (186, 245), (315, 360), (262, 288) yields 1.8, 40.7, 64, 52.1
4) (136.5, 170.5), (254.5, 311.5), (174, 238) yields 9.2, 43.5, 51.1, 46.6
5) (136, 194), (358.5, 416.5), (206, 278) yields 1.0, 41.4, 48.2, 43.7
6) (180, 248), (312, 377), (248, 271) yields 1.3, 40.6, 60.3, 47.5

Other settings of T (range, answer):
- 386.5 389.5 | 48.1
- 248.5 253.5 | 44.9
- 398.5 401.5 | 48.4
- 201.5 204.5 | 40.1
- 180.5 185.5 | 38.1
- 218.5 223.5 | 40.4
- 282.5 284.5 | 55.1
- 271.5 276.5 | 46.5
